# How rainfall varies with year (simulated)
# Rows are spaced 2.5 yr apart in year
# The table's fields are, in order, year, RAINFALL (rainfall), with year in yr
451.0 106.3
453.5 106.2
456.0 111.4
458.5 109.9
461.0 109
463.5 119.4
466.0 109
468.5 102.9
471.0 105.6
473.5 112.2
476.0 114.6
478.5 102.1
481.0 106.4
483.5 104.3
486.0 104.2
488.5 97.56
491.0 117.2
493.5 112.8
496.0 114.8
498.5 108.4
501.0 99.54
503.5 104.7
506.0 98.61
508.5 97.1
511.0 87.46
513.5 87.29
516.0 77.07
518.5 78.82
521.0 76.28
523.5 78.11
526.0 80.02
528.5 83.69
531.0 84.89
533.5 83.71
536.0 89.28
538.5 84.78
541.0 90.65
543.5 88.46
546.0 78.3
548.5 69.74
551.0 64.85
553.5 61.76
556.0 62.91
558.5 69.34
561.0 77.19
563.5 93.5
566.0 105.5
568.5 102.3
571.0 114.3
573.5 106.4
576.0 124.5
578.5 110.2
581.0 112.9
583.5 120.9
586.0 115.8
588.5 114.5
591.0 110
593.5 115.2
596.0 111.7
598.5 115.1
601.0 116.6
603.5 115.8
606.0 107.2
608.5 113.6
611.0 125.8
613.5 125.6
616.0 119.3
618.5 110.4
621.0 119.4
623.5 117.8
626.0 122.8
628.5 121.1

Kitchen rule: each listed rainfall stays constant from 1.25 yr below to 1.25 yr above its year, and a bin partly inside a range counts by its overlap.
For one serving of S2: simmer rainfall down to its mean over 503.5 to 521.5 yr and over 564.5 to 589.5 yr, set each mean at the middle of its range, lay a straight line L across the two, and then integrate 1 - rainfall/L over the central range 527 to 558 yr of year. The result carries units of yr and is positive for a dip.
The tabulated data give 6.42 yr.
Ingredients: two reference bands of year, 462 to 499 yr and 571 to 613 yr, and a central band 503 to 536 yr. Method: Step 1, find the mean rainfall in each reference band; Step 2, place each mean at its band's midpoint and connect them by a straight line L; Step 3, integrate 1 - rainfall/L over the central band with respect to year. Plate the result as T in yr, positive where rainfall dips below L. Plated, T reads 7.5 yr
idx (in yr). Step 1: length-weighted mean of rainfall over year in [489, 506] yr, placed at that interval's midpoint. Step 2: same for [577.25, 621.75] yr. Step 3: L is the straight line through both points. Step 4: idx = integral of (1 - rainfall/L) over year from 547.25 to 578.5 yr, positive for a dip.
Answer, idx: 6.8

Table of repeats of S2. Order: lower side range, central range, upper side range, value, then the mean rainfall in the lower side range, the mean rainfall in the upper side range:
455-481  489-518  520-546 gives -1.2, 109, 83.8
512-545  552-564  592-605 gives 3.1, 83.3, 115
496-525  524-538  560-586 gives 1.8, 91.3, 107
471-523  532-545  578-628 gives 2.3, 99.9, 116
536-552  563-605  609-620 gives -4.0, 80.5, 120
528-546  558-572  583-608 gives 0.7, 86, 114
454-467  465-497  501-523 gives -1.8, 111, 88.7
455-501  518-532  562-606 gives 3.8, 109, 112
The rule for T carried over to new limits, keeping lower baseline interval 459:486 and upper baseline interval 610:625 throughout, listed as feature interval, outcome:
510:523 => 3.57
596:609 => 0.55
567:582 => 0.60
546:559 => 5.43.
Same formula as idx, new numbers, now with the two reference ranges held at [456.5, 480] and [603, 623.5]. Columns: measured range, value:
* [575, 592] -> 0.0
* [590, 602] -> 0.3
